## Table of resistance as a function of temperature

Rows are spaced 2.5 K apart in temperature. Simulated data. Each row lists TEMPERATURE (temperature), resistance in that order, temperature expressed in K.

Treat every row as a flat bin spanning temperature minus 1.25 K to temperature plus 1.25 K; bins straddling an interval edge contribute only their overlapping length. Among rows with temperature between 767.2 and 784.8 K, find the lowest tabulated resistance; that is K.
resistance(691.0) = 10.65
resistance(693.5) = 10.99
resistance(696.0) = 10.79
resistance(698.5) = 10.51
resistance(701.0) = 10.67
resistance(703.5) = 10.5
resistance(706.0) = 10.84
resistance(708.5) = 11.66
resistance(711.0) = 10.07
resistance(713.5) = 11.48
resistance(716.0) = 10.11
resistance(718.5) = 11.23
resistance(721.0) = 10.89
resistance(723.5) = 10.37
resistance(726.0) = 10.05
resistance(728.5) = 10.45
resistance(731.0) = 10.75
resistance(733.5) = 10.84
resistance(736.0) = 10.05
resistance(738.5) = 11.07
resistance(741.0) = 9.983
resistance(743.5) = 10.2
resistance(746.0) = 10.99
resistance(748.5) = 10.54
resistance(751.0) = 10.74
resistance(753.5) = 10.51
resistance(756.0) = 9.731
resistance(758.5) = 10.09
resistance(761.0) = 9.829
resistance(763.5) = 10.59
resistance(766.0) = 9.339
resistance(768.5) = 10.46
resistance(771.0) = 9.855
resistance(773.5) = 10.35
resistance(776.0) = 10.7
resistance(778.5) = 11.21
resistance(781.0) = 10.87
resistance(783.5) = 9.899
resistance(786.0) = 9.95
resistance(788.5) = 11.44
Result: 9.855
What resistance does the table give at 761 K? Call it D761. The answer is 9.829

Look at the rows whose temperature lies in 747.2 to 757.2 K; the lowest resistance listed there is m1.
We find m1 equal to 9.731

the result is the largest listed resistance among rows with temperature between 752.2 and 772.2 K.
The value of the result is 10.59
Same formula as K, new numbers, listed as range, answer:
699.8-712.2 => 10.07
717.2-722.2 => 10.89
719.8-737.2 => 10.05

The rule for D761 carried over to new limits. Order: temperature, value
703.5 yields 10.5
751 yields 10.74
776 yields 10.7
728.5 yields 10.45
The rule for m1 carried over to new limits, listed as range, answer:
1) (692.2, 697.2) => 10.79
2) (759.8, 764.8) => 9.829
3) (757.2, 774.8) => 9.339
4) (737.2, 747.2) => 9.983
